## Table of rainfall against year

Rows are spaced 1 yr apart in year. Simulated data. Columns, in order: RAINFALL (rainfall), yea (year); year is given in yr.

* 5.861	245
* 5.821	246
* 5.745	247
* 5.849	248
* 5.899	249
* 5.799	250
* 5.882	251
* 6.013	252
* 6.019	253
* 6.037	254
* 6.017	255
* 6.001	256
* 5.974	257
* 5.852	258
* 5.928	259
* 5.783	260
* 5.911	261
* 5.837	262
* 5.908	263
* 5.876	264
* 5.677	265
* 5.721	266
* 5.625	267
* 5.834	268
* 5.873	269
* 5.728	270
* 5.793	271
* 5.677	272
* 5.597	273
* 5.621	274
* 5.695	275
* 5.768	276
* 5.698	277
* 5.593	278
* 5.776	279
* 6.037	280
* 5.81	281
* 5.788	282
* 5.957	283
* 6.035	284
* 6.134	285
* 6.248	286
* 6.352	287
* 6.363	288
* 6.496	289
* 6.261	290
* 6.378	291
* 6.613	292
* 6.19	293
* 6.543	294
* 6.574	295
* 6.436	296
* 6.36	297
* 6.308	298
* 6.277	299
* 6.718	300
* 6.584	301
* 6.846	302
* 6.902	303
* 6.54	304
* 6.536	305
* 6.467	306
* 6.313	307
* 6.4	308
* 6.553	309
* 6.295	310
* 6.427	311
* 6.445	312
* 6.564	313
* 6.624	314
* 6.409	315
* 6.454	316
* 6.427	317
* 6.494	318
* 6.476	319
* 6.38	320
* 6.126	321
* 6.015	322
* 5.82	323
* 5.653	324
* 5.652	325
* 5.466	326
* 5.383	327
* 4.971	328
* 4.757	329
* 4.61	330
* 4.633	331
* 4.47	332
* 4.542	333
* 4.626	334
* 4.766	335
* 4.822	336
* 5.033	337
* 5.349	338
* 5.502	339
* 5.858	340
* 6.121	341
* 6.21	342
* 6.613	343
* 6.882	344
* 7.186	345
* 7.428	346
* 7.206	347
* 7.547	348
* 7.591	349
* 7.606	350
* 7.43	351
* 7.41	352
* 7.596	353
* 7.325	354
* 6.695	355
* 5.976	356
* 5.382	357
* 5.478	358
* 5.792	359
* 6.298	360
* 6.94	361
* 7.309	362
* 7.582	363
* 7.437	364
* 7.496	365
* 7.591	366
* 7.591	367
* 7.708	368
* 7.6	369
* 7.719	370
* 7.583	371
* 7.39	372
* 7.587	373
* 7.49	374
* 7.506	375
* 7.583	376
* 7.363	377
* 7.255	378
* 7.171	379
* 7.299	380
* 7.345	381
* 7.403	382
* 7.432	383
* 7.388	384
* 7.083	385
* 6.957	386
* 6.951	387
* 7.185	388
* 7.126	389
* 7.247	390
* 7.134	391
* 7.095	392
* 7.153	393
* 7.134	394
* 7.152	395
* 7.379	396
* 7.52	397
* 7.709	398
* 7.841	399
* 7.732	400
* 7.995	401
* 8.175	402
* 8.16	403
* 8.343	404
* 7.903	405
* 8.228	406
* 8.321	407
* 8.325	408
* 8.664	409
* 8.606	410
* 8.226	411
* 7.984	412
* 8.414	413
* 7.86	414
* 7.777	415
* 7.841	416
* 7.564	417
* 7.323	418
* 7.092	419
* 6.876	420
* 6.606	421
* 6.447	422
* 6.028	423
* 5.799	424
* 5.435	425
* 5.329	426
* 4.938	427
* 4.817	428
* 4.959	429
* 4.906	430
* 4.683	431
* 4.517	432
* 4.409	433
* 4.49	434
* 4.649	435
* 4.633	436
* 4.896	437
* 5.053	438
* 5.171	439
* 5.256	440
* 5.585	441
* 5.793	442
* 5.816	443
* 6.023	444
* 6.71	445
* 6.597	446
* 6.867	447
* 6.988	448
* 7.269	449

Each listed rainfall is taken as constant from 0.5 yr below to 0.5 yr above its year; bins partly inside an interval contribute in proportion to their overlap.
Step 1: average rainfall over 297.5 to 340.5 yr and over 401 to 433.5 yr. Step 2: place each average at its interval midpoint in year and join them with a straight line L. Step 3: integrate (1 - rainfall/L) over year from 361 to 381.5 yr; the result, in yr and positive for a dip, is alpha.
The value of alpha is -3.3 yr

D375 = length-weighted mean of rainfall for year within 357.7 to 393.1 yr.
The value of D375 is 7.24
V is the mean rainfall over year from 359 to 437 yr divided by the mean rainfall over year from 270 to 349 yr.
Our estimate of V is 1.16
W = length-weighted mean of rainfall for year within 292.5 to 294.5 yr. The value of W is 6.37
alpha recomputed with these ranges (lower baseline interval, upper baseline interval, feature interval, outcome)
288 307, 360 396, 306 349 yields 5.28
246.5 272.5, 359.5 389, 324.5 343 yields 4.42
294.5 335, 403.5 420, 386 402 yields 0.56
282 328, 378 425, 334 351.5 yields 1.04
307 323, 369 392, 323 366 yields 4.13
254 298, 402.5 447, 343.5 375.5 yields -4.75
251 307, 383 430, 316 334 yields 2.69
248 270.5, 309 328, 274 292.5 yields -0.18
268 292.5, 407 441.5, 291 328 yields -1.85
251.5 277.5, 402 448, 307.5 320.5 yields -0.94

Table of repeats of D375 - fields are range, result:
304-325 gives 6.33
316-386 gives 6.55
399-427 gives 7.48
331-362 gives 6.25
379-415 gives 7.67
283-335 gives 6.09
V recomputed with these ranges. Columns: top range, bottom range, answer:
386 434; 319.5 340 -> 1.34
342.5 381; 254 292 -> 1.21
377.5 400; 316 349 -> 1.25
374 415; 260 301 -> 1.27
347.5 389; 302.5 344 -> 1.23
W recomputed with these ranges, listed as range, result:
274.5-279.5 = 5.71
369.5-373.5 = 7.57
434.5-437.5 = 4.73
